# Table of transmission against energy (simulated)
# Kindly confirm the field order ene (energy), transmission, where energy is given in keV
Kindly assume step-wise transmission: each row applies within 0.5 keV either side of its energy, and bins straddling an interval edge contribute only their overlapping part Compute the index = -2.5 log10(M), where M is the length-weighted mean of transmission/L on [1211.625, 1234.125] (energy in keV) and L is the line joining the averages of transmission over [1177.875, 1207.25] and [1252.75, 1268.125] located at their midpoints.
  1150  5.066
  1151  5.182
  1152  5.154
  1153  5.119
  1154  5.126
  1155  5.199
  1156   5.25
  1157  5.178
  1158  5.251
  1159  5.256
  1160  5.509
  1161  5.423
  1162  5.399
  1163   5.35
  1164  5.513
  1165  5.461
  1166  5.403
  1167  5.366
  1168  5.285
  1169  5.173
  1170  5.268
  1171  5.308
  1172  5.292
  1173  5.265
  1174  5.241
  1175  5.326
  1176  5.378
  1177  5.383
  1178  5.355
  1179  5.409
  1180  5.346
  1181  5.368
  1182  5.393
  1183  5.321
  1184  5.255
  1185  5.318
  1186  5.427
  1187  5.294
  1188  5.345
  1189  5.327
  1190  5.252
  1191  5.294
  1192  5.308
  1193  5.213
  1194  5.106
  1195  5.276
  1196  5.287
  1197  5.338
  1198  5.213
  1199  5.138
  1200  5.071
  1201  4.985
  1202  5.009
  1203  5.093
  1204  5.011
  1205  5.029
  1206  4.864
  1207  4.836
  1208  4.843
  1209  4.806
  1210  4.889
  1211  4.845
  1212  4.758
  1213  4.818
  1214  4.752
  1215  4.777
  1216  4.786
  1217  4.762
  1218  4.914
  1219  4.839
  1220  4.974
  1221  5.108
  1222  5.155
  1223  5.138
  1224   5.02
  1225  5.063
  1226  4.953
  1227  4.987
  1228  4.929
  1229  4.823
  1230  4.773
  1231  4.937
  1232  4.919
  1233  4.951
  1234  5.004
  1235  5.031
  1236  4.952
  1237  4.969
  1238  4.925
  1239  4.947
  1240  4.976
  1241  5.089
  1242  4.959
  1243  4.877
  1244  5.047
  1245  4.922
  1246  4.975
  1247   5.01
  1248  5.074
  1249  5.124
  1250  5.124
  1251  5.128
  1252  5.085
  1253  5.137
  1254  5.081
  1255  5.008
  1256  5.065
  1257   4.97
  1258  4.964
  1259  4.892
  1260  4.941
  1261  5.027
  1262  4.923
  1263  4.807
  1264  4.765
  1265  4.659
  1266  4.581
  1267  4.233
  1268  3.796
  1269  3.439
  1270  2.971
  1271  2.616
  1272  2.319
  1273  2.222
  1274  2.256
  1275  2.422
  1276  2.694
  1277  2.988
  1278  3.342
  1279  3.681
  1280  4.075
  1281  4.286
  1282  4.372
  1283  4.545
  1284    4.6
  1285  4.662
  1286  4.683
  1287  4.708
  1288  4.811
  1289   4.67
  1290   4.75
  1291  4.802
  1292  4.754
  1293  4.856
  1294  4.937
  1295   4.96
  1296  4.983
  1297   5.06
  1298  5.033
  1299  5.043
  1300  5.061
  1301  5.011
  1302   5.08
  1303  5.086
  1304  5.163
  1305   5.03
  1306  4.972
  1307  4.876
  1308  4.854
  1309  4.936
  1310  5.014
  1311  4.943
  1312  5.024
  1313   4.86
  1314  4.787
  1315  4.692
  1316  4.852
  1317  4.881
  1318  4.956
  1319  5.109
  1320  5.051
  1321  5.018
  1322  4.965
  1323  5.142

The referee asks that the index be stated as 0.03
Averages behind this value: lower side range 5.22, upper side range 4.82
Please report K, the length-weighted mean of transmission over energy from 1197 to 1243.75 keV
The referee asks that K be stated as 4.95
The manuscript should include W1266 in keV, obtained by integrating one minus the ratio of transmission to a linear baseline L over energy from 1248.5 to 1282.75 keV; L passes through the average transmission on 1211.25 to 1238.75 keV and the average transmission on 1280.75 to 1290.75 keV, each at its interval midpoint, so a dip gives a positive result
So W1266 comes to 4.2 keV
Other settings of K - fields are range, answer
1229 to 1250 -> 4.97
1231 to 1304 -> 4.56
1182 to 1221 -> 5.07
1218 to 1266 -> 4.97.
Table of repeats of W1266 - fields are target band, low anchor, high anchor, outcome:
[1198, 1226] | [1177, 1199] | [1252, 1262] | 1.40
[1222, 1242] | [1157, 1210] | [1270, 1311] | -0.56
